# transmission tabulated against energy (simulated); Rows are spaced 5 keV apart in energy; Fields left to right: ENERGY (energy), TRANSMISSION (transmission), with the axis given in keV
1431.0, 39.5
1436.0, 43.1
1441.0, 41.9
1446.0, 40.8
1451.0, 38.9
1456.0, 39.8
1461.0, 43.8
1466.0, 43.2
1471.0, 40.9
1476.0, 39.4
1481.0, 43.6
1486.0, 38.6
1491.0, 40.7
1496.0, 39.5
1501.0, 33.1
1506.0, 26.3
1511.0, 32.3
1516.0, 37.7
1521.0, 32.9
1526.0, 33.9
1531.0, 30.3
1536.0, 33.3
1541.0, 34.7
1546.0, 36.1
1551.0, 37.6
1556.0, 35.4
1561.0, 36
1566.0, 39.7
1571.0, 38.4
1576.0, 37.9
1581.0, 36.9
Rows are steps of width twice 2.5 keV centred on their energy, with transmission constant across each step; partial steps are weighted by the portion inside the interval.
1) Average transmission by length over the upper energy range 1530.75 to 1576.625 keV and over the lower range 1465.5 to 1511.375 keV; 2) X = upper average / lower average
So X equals 1.0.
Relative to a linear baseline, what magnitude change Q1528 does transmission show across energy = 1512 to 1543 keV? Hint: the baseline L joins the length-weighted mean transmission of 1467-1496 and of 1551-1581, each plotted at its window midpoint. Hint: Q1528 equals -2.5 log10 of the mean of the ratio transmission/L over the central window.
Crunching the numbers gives 0.16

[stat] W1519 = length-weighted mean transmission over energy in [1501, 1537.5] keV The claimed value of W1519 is 32.4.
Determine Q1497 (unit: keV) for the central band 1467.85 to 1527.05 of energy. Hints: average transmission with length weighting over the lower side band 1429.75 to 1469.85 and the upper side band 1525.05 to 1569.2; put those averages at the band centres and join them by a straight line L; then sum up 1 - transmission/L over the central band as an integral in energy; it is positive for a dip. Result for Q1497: 2.7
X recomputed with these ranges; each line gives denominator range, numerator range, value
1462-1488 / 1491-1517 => 0.83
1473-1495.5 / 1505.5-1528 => 0.82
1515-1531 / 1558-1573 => 1.12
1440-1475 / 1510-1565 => 0.84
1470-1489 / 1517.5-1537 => 0.81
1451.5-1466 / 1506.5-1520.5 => 0.80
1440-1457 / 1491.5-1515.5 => 0.84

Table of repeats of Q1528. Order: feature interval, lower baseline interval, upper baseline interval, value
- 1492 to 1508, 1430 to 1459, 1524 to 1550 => 0.09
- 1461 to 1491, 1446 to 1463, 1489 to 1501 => -0.05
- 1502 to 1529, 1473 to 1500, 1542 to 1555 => 0.17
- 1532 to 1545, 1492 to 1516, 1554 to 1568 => 0.06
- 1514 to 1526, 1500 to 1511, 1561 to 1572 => -0.10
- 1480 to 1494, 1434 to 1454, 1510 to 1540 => -0.10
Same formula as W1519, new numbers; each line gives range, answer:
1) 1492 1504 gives 36.4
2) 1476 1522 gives 36.4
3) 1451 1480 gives 41.3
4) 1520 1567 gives 34.9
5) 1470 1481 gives 40.8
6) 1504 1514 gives 29.9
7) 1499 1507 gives 30.1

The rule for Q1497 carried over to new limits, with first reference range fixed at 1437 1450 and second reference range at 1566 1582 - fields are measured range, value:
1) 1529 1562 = 3.4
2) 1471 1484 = -0.3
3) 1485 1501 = 0.6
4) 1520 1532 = 2.1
